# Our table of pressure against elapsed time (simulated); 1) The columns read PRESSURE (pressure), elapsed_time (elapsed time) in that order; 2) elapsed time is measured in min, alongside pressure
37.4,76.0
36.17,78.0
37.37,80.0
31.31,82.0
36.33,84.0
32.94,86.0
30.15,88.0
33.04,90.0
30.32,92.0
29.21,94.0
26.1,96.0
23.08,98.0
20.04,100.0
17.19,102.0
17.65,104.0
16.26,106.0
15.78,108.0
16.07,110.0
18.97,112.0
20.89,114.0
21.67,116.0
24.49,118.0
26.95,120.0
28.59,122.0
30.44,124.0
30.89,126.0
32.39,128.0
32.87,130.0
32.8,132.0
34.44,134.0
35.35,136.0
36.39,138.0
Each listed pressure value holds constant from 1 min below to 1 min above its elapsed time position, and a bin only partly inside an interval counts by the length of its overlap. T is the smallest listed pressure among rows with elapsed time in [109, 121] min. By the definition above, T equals 16.07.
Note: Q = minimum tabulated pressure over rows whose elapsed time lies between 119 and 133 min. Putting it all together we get 26.95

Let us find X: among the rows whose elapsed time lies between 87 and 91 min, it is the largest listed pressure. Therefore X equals 33.04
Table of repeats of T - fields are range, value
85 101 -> 20.04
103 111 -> 15.78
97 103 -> 17.19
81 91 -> 30.15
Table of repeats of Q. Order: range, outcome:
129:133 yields 32.8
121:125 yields 28.59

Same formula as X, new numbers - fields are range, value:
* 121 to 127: 30.89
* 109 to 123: 28.59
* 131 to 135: 34.44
